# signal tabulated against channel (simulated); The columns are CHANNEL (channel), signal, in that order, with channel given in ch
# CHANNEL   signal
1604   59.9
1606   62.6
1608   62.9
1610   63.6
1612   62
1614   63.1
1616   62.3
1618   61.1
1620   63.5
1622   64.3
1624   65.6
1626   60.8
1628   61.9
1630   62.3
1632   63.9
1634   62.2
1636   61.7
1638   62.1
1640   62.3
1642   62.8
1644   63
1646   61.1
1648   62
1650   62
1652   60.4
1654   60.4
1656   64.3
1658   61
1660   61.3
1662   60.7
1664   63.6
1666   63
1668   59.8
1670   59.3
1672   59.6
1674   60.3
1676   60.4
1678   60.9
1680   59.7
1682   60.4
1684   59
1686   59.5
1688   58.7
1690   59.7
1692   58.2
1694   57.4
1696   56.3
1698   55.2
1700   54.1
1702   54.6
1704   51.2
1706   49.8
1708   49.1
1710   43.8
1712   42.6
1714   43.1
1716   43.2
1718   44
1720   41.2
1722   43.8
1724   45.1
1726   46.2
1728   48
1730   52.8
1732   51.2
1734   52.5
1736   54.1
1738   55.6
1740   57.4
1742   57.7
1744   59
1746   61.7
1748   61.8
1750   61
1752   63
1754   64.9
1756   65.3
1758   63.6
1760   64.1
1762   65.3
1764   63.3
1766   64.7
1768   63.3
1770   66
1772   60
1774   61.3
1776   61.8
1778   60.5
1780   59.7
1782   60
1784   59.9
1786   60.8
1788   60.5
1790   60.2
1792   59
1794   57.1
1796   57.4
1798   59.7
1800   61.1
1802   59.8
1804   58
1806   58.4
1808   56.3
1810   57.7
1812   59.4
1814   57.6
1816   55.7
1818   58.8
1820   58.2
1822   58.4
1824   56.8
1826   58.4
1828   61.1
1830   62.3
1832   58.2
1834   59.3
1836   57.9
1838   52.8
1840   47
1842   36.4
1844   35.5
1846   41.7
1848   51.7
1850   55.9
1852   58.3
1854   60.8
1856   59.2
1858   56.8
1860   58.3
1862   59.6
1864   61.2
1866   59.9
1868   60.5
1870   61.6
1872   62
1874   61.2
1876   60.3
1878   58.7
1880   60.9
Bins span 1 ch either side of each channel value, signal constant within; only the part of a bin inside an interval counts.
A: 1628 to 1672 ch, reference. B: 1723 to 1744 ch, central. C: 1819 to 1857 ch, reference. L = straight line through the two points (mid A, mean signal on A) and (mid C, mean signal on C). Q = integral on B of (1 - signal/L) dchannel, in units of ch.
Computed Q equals 2.2 ch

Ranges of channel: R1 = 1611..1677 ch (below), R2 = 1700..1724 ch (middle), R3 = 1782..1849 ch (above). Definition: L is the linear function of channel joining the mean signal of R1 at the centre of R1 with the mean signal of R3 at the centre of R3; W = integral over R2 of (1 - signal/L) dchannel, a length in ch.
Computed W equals 5.4 ch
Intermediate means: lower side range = 61.9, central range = 46.3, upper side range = 56.2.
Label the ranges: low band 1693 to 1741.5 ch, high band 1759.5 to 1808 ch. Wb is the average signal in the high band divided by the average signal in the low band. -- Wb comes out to 1.2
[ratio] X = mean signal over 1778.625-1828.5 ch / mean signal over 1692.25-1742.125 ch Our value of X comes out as 1.2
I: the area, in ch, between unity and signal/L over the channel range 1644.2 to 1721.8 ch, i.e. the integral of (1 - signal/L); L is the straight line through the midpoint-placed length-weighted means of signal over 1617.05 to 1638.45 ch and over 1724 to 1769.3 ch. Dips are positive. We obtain 5.9 ch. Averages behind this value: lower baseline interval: 62.7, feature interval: 56.3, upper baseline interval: 58.7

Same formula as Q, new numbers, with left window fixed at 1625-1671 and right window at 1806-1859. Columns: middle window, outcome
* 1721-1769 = 0.43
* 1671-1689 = 0.25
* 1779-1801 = -1.12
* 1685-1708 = 1.72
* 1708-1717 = 2.37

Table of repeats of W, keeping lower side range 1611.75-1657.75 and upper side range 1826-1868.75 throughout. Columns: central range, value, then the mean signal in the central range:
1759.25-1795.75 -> -2.53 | 61.4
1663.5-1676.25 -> 0.08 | 60.8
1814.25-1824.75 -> -0.30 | 57.6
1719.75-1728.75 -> 2.16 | 45.1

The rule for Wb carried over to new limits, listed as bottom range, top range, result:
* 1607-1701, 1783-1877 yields 0.94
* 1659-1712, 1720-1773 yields 1.01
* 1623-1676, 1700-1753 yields 0.83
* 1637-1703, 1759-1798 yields 1.02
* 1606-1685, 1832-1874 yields 0.89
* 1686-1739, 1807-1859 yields 1.09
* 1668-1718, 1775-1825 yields 1.08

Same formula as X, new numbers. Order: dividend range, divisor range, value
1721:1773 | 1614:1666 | 0.93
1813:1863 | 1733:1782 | 0.90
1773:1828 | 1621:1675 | 0.95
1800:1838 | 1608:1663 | 0.94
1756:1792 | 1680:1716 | 1.16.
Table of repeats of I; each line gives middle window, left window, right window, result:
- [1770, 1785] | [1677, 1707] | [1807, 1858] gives -1.3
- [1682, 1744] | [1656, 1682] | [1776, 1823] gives 8.7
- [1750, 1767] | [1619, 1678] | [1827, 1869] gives -1.8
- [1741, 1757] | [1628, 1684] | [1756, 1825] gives -0.3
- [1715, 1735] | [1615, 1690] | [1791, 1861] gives 4.2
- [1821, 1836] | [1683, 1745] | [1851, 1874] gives -0.3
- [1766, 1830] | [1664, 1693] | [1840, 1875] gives -3.2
